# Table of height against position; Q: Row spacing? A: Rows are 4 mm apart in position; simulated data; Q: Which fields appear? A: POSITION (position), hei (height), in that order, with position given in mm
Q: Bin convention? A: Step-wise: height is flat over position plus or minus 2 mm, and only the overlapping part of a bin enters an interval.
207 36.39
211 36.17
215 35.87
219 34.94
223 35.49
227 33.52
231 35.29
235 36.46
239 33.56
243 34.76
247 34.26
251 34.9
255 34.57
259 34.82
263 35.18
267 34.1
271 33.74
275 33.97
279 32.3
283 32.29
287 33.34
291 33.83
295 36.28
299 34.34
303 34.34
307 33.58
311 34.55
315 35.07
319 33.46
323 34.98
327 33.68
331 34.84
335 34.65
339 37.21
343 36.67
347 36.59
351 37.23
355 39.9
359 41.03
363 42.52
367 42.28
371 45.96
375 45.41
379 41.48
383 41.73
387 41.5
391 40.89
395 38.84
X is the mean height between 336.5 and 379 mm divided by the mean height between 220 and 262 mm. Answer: 1.16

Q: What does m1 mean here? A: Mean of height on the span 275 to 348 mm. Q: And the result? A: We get 34.5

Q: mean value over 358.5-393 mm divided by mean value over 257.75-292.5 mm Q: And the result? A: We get 1.3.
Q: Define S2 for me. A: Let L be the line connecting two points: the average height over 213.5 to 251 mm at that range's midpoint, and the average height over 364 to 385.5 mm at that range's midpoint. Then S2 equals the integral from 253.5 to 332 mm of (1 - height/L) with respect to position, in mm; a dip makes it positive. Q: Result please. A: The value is 8.7 mm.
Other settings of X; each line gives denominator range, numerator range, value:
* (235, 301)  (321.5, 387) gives 1.15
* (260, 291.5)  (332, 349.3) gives 1.08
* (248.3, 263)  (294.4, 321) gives 0.99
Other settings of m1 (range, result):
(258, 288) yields 33.7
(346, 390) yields 41.5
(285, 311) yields 34.3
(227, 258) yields 34.7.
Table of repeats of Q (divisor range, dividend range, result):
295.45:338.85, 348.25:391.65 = 1.21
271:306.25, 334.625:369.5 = 1.15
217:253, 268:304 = 0.97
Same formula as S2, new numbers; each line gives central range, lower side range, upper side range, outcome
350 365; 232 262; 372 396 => 0.07 mm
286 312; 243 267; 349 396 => 2.04 mm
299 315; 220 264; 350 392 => 1.71 mm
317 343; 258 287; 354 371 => 2.73 mm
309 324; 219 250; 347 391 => 1.72 mm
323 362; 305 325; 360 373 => 2.26 mm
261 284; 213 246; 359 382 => 2.35 mm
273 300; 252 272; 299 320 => 0.51 mm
